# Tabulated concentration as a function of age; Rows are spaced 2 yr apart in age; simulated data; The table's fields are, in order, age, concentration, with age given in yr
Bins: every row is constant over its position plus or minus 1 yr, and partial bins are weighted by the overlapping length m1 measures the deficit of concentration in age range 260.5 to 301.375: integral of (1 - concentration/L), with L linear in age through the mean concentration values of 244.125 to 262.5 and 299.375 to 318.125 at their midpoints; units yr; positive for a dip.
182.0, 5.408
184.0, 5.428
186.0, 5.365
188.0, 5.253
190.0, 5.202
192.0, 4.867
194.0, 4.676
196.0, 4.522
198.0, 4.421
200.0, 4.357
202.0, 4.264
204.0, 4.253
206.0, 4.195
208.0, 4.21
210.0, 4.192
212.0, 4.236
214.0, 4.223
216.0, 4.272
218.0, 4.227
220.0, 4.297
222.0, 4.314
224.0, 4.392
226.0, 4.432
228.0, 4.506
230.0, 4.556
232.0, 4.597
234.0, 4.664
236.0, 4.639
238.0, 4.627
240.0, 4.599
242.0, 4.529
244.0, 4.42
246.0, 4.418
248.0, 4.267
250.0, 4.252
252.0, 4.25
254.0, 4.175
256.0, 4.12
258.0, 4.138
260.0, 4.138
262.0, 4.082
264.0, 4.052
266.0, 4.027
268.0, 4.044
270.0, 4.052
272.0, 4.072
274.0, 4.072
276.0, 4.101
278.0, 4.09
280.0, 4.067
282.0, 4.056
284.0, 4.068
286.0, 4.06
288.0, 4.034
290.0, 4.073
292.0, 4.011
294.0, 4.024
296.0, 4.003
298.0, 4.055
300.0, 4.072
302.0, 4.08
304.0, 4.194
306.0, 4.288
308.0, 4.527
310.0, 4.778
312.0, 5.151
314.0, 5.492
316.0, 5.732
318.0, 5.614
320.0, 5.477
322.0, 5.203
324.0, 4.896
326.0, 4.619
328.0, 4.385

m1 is 3.9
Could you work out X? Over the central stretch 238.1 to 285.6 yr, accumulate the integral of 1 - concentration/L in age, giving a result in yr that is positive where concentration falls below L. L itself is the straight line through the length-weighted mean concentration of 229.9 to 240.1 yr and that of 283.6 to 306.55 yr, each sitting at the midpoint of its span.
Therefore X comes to 2.1 yr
